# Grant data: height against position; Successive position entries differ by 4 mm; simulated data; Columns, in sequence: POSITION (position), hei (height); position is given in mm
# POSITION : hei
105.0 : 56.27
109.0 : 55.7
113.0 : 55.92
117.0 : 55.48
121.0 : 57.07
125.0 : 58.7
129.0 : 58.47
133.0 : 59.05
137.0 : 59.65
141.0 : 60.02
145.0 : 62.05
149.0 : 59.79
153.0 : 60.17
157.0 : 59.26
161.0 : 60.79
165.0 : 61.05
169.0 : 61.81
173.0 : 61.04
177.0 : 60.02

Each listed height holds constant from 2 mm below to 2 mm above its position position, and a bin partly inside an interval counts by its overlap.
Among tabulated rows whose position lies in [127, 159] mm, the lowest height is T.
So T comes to 58.47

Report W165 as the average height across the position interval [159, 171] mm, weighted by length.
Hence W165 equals 61.2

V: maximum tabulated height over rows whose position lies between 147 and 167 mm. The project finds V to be 61.05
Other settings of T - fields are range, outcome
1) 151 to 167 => 59.26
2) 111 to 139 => 55.48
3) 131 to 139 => 59.05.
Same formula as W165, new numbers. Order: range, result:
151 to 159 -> 59.7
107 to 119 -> 55.7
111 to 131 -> 57.1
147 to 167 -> 60.2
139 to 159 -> 60.3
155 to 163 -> 60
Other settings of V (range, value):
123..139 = 59.65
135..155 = 62.05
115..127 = 58.7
